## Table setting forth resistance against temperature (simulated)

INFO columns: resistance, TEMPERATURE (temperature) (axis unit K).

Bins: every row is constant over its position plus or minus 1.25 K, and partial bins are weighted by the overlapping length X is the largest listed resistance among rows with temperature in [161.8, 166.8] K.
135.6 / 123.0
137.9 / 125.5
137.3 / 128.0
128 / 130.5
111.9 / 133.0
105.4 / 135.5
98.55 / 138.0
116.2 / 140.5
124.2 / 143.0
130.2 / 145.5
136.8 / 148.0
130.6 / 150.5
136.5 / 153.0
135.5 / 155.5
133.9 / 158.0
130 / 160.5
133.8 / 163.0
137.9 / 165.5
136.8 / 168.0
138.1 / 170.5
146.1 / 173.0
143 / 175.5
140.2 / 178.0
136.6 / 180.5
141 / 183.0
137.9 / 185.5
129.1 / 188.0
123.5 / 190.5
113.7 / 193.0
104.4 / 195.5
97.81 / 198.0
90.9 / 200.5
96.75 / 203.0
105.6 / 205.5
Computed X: 137.9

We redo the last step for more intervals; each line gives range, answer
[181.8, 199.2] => 141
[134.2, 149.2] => 136.8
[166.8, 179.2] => 146.1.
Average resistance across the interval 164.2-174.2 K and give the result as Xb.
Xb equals 140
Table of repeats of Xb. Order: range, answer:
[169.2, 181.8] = 141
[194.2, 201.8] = 97.8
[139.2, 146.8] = 123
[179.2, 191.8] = 134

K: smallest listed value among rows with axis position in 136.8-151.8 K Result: 98.55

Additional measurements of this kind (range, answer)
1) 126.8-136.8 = 105.4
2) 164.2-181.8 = 136.6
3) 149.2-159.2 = 130.6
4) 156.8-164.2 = 130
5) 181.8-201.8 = 90.9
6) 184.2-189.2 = 129.1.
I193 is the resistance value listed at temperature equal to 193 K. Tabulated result 113.7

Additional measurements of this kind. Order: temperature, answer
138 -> 98.55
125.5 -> 137.9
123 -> 135.6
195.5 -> 104.4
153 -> 136.5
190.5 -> 123.5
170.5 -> 138.1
